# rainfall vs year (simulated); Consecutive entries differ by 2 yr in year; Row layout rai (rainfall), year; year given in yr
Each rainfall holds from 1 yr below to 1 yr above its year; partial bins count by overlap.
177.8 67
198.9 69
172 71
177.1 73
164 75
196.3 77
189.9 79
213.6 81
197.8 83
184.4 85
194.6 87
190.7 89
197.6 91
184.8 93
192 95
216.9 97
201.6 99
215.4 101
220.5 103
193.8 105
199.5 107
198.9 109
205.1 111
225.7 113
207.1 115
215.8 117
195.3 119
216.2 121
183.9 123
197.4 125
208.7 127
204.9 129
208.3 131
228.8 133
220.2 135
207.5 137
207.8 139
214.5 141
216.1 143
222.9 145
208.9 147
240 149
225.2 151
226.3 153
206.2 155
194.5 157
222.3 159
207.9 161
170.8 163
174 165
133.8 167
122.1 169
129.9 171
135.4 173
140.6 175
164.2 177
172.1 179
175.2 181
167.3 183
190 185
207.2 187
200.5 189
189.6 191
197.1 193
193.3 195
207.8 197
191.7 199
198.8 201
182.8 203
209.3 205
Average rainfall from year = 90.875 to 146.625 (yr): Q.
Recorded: 208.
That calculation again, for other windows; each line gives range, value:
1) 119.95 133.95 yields 207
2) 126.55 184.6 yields 191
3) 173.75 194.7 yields 180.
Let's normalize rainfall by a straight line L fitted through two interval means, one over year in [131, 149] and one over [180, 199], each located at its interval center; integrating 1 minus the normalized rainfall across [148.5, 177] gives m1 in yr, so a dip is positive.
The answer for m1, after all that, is 3.74 yr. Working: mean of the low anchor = 217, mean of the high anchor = 192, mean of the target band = 179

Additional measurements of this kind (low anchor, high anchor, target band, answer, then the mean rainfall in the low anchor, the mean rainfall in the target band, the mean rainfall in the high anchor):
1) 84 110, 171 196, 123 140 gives -1.70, 199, 209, 176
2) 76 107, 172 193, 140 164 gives -3.87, 199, 213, 175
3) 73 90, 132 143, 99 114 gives -0.46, 191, 208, 216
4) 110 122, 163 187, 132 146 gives -1.97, 211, 217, 158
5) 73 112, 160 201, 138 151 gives -2.50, 197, 219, 174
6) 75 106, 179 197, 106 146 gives -2.88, 198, 209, 190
